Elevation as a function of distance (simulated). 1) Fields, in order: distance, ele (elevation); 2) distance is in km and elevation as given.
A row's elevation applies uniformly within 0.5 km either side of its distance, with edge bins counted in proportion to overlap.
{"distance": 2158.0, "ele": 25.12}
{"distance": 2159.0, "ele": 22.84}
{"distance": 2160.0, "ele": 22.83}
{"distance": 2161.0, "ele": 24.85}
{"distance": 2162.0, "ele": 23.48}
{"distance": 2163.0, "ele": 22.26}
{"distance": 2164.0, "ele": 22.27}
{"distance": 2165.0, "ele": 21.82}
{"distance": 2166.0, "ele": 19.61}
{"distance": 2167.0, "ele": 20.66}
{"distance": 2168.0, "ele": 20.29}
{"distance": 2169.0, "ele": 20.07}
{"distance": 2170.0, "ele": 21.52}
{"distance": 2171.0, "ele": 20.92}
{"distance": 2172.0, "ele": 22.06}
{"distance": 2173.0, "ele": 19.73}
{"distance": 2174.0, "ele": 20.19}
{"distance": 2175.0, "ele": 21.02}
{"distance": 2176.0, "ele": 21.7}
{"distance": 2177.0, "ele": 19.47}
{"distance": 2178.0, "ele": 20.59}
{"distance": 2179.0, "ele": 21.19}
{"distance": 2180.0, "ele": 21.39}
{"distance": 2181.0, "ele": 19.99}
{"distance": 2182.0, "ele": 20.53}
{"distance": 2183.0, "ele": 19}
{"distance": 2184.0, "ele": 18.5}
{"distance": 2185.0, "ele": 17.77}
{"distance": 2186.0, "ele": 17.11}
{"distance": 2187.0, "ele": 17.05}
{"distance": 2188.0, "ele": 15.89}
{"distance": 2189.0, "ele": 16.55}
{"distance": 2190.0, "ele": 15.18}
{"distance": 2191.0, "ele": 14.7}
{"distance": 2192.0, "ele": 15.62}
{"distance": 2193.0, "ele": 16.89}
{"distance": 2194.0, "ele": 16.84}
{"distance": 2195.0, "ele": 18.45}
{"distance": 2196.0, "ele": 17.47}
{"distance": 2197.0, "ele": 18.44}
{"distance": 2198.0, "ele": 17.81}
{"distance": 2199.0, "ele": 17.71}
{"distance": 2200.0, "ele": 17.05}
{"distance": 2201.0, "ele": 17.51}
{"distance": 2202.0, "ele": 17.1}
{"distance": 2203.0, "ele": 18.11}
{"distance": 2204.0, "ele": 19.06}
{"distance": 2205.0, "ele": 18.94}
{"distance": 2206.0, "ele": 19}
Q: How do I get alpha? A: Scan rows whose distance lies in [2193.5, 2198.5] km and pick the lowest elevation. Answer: 16.84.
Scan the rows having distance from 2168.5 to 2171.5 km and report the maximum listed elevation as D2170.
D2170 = 21.52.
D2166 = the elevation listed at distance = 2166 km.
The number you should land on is 19.61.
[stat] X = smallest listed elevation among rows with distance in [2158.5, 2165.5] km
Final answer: 21.82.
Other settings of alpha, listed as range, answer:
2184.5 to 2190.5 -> 15.18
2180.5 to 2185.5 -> 17.77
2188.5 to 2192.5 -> 14.7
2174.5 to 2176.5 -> 21.02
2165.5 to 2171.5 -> 19.61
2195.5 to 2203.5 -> 17.05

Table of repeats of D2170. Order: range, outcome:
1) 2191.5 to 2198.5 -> 18.45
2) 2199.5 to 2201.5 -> 17.51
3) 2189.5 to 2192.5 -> 15.62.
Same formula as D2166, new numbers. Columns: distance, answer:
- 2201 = 17.51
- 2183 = 19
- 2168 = 20.29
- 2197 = 18.44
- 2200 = 17.05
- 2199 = 17.71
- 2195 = 18.45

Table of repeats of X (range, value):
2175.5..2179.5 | 19.47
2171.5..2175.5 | 19.73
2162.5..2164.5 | 22.26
